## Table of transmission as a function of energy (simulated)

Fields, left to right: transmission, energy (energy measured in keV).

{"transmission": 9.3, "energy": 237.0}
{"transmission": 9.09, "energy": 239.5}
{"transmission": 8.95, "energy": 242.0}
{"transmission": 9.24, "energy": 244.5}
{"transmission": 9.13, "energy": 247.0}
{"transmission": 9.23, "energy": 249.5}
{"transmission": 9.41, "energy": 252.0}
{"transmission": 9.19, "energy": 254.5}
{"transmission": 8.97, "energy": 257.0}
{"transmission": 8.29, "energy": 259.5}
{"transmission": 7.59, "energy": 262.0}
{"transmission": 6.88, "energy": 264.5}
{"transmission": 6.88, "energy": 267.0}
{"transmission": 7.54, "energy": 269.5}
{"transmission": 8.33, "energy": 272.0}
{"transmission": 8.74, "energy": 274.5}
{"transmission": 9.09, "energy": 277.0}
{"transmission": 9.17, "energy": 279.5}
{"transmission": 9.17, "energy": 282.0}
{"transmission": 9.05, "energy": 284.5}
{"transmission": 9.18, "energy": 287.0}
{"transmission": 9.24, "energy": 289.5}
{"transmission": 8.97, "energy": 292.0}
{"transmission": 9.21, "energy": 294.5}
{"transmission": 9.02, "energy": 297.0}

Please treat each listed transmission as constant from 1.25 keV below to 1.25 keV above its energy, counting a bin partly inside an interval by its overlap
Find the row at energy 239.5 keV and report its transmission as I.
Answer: 9.09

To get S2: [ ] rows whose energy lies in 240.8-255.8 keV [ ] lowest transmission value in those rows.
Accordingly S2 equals 8.95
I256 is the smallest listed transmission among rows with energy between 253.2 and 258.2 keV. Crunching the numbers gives 8.97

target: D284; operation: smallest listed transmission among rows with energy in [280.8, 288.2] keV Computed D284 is 9.05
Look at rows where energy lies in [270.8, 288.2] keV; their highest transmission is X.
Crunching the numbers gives 9.18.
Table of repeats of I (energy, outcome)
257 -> 8.97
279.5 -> 9.17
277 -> 9.09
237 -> 9.3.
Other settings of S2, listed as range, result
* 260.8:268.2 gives 6.88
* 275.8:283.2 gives 9.09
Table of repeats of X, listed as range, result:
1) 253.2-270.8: 9.19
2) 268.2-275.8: 8.74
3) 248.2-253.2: 9.41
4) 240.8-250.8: 9.24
